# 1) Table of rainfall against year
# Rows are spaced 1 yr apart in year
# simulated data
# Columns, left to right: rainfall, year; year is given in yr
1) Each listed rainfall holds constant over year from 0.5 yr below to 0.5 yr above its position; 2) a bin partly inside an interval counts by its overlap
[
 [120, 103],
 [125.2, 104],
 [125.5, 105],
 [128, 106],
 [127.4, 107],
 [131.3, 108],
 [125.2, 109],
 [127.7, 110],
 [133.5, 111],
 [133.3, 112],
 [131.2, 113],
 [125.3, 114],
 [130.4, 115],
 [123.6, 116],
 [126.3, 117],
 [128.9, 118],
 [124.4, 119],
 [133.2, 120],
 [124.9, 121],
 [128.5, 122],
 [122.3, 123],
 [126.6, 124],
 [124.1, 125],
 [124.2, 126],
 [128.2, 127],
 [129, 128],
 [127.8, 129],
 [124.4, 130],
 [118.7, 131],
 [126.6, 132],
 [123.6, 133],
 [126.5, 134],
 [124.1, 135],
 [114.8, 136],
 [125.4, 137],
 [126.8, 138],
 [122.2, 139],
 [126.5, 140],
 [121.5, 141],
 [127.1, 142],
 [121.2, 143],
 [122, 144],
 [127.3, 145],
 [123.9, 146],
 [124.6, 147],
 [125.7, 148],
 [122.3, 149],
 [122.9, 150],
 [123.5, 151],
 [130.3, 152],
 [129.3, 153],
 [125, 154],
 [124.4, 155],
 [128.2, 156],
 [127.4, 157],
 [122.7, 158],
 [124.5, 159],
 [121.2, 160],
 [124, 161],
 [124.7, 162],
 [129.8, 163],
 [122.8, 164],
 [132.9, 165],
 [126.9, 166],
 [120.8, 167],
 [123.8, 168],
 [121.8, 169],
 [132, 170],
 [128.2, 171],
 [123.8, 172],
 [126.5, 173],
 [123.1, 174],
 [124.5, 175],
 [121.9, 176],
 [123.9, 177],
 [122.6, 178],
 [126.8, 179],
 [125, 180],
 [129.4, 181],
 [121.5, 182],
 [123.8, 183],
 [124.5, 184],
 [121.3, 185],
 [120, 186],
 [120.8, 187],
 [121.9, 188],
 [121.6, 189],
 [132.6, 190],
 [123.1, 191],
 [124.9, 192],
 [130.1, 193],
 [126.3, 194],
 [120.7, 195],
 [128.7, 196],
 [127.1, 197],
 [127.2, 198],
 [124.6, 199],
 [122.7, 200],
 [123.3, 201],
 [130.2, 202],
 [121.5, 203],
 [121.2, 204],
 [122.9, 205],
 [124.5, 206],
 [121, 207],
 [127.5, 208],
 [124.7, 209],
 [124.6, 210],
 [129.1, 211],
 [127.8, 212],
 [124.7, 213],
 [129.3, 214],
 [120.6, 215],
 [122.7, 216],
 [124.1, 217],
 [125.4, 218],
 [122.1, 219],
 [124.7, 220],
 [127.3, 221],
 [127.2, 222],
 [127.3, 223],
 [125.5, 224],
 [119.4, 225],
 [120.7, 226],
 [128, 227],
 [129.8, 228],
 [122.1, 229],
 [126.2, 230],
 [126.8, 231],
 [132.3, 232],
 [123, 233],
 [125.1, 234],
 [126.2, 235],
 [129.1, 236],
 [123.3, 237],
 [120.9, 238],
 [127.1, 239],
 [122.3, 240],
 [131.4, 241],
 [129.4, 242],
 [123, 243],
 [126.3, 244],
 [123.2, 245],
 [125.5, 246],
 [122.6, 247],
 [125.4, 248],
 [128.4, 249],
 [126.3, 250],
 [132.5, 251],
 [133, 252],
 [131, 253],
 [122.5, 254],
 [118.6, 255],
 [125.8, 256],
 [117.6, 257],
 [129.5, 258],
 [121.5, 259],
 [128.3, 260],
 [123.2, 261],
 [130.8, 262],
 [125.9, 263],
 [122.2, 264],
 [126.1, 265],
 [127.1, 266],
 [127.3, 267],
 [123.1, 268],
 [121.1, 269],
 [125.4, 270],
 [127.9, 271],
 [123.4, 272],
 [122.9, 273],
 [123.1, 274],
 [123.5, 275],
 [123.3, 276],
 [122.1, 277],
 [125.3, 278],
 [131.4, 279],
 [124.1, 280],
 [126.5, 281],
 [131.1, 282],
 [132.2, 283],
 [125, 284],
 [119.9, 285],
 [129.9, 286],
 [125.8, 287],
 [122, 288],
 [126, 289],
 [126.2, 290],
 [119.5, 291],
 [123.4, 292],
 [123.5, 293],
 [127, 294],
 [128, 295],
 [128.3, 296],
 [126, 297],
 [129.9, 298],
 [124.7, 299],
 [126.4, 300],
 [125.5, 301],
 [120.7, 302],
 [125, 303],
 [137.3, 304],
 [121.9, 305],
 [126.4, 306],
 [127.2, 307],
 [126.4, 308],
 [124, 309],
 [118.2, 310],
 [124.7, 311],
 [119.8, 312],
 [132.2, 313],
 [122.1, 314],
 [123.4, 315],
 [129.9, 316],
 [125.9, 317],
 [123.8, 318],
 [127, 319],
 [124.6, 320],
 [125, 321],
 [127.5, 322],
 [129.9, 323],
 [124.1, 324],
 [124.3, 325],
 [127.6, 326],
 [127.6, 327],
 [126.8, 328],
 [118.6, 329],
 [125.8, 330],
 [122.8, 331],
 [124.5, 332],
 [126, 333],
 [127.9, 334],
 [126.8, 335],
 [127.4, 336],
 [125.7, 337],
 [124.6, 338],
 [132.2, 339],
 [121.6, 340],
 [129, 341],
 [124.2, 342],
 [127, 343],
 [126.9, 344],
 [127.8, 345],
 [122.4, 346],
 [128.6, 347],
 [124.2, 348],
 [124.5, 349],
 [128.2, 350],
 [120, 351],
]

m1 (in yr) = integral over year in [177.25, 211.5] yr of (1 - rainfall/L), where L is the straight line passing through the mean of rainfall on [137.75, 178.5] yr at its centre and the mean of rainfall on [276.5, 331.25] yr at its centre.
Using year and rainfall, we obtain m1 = 0.1 yr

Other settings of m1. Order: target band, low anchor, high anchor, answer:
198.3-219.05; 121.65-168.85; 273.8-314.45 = 0.1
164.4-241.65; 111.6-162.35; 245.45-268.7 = 0.3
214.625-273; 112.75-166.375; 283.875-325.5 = 0.0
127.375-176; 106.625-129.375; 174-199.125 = 0.5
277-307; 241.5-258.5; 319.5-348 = 0.0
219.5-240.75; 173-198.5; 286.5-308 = -0.1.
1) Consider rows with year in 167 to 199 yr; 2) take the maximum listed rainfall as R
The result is 132.6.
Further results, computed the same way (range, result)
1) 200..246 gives 132.3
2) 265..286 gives 132.2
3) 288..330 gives 137.3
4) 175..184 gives 129.4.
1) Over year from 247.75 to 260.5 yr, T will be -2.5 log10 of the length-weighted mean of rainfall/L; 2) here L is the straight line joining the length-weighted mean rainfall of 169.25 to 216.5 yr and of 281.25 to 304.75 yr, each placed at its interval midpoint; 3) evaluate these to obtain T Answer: 0.00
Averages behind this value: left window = 125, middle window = 126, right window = 126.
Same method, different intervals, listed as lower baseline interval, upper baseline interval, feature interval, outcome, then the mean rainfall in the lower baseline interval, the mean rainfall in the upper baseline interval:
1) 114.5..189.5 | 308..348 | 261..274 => 0.00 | 125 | 126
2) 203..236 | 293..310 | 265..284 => 0.00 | 125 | 126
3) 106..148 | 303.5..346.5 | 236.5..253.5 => -0.01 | 126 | 126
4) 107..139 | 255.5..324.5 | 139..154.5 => 0.01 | 126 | 125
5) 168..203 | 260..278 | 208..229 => 0.00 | 125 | 125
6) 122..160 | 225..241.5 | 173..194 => 0.01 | 125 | 126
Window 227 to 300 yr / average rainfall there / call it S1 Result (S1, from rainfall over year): 126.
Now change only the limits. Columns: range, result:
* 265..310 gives 126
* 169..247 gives 125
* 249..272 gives 126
